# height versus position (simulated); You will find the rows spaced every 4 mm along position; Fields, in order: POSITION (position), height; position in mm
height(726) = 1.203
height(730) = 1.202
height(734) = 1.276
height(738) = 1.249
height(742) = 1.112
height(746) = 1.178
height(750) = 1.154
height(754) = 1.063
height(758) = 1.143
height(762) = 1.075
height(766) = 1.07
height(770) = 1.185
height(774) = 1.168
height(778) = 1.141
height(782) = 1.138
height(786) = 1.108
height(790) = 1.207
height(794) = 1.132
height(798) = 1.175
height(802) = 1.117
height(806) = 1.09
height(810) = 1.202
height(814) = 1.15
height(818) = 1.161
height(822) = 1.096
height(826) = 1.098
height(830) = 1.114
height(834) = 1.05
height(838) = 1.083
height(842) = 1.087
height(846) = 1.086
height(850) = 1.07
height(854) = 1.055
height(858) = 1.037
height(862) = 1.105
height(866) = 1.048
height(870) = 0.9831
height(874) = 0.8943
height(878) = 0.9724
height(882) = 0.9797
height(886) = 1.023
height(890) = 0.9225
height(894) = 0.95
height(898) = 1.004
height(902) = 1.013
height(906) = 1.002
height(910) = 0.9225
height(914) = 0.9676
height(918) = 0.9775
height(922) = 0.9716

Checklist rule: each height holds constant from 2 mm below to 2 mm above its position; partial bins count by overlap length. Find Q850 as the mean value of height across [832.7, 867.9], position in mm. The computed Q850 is 1.07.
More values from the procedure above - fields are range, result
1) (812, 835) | 1.11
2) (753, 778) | 1.12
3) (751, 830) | 1.13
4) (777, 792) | 1.15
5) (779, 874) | 1.1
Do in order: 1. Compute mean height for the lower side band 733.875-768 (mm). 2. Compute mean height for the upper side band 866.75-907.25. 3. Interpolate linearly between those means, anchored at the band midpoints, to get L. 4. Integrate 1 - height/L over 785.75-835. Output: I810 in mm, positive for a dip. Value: -2.99 mm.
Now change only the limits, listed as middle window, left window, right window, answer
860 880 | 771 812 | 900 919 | 0.7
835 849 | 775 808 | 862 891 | -0.5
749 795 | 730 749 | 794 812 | 1.6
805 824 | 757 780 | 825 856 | -0.8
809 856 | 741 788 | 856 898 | -2.5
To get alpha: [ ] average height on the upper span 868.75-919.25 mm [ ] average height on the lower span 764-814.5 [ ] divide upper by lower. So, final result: 0.85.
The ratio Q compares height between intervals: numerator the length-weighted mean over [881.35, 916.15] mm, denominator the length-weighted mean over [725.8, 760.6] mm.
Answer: 0.8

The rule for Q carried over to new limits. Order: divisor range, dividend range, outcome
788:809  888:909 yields 0.85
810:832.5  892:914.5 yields 0.87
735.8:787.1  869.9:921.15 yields 0.85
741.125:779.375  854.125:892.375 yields 0.88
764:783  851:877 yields 0.89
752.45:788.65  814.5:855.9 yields 0.97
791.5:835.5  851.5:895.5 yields 0.89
